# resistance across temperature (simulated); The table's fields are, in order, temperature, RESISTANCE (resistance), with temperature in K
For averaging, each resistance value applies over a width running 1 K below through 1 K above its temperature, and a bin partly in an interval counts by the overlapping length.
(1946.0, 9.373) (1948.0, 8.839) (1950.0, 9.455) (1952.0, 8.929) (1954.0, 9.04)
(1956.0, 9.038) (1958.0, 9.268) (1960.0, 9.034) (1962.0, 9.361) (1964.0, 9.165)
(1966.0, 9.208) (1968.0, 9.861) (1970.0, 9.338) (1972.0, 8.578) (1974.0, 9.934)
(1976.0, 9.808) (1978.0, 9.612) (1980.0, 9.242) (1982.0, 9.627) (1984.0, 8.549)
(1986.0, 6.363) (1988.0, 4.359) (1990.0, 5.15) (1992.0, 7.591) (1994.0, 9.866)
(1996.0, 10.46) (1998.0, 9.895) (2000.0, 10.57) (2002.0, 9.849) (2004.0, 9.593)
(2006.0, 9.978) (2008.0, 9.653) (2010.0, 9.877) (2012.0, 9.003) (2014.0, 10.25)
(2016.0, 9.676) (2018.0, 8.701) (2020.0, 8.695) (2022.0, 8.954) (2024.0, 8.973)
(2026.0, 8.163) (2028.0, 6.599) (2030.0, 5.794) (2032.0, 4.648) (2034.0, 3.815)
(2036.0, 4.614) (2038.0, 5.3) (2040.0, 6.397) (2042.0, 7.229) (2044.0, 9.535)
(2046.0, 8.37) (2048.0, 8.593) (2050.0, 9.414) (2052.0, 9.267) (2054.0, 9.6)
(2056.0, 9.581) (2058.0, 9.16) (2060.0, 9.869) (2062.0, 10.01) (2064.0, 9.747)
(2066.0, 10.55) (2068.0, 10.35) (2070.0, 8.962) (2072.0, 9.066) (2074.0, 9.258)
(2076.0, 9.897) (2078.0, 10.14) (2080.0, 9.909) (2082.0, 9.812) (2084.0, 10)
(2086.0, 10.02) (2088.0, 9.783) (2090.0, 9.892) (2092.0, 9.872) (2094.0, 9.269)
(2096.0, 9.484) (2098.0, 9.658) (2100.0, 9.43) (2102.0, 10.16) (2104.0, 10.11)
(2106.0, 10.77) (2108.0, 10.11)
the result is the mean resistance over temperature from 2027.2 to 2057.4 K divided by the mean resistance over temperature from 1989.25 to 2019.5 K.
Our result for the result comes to 0.8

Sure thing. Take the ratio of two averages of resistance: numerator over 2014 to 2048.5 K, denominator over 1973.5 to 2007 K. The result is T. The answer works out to 0.83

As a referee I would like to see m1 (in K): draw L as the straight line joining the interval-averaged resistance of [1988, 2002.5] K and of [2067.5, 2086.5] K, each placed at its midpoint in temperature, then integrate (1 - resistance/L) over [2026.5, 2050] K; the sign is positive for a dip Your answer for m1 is 6.72 K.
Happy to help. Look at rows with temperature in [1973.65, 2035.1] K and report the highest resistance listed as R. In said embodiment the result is 10.57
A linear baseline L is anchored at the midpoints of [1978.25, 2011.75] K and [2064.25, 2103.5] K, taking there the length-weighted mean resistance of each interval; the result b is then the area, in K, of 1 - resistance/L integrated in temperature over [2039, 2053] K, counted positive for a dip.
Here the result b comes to 1.44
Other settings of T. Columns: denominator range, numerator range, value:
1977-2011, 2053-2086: 1.10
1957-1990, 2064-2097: 1.12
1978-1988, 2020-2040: 0.79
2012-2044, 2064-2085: 1.34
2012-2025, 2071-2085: 1.06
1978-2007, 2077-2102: 1.13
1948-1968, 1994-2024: 1.05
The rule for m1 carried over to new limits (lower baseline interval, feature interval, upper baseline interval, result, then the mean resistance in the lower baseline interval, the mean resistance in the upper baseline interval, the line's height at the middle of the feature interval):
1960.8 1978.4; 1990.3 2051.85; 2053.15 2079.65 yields 8.1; 9.42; 9.71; 9.57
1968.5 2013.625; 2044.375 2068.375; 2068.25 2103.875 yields -0.1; 8.98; 9.71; 9.48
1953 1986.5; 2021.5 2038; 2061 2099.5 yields 5.5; 9.16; 9.77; 9.49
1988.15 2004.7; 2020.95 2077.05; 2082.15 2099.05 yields 6.6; 8.87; 9.75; 9.36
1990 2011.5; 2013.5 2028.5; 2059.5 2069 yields 1.4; 9.5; 10.1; 9.7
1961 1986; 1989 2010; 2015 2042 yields -3.0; 9.24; 6.96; 8.16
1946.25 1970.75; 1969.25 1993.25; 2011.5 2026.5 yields 2.6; 9.21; 9.08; 9.17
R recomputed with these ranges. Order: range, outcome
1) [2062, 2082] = 10.55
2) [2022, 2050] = 9.535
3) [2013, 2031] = 10.25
